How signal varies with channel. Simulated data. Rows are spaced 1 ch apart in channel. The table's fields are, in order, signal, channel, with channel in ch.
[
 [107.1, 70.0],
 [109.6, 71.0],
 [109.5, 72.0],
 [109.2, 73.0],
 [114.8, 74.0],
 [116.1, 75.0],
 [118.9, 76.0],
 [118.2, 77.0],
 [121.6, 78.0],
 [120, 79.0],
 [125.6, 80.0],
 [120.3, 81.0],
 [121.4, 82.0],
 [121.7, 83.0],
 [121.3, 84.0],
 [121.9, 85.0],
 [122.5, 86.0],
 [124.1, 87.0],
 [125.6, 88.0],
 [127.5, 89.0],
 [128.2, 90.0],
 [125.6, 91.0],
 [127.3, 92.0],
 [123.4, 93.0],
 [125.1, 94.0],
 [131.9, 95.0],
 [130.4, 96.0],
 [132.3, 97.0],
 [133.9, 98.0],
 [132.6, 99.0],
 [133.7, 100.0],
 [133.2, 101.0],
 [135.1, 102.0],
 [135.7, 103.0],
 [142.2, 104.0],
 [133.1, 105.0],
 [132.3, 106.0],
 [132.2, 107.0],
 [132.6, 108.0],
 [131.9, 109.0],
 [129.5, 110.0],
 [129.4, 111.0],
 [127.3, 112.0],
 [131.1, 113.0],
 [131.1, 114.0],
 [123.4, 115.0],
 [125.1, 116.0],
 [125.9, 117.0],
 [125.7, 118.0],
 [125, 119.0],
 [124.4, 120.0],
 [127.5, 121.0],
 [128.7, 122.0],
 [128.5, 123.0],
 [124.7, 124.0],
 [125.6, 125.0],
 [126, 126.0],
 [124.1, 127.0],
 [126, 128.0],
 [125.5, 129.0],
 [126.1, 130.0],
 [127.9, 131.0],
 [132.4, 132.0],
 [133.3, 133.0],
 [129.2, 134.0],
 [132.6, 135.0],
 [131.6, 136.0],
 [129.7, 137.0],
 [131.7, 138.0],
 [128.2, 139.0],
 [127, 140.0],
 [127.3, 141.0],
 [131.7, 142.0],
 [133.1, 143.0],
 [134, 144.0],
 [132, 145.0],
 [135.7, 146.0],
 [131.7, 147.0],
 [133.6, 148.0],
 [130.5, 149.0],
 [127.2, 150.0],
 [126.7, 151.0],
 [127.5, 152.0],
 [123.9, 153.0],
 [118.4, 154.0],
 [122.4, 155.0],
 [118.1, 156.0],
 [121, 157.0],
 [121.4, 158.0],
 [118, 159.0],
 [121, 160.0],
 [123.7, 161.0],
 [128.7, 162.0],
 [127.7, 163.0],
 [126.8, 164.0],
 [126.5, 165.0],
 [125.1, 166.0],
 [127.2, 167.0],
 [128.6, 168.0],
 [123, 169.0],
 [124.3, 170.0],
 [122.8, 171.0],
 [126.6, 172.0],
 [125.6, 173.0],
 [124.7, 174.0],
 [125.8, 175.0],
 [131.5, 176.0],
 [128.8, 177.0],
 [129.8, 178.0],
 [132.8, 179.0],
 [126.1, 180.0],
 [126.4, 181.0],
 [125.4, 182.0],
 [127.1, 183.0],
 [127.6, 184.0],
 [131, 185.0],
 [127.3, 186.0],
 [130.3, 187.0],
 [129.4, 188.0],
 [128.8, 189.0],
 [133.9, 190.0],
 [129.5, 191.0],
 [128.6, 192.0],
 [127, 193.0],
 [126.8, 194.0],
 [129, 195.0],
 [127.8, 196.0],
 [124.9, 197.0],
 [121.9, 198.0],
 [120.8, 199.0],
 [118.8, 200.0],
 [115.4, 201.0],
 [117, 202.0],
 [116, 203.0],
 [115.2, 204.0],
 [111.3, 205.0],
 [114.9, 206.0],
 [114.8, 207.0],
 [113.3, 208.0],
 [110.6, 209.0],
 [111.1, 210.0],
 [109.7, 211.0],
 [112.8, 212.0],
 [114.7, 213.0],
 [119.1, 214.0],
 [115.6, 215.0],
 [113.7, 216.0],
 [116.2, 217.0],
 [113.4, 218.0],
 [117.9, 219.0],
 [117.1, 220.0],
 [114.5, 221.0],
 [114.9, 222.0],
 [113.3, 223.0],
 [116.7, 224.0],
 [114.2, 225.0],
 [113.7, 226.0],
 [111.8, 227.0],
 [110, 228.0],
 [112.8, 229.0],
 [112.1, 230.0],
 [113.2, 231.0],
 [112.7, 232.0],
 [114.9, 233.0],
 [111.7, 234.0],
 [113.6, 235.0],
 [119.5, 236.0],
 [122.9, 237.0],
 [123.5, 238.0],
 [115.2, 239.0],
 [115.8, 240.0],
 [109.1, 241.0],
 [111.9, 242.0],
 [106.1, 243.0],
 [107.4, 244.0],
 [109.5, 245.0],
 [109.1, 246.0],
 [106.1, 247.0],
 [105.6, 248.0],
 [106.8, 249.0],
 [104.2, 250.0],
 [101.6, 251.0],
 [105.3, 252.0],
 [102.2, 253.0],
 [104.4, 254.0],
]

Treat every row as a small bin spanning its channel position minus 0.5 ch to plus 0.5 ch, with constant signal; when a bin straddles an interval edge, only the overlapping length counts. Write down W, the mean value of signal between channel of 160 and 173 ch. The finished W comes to 126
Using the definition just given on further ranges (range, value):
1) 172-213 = 123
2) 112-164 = 127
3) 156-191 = 127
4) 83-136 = 129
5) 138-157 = 128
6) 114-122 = 126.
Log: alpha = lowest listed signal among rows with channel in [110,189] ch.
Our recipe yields 118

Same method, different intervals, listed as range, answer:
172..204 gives 115.2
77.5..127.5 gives 120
